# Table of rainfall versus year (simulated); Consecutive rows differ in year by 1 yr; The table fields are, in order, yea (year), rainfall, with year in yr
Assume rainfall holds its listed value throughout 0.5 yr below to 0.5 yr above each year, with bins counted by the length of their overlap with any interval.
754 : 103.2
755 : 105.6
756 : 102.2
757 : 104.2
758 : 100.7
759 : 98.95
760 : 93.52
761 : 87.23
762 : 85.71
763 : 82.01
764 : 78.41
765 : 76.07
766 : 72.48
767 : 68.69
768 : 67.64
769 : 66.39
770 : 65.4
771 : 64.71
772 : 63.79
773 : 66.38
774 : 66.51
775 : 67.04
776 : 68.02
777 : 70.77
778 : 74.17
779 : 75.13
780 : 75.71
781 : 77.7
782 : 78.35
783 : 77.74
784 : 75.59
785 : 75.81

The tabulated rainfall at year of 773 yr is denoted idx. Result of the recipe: 66.38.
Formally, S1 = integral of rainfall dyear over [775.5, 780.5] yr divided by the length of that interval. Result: 72.8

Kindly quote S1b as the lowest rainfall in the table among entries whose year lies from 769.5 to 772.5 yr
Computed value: 63.79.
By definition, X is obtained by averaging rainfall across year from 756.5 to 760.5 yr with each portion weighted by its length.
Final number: 99.3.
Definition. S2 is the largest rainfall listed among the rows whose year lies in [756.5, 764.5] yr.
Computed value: 104.2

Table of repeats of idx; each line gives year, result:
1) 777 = 70.77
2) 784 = 75.59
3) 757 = 104.2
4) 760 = 93.52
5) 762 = 85.71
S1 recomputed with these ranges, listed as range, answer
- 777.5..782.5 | 76.2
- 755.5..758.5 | 102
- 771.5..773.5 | 65.1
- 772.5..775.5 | 66.6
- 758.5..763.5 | 89.5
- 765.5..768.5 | 69.6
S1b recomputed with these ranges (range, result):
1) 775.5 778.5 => 68.02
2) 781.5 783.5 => 77.74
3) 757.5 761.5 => 87.23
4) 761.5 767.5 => 68.69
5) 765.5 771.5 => 64.71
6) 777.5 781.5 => 74.17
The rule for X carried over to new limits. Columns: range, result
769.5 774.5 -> 65.4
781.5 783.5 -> 78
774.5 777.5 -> 68.6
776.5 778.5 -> 72.5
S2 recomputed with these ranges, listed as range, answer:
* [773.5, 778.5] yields 74.17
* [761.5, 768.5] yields 85.71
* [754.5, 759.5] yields 105.6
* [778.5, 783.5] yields 78.35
